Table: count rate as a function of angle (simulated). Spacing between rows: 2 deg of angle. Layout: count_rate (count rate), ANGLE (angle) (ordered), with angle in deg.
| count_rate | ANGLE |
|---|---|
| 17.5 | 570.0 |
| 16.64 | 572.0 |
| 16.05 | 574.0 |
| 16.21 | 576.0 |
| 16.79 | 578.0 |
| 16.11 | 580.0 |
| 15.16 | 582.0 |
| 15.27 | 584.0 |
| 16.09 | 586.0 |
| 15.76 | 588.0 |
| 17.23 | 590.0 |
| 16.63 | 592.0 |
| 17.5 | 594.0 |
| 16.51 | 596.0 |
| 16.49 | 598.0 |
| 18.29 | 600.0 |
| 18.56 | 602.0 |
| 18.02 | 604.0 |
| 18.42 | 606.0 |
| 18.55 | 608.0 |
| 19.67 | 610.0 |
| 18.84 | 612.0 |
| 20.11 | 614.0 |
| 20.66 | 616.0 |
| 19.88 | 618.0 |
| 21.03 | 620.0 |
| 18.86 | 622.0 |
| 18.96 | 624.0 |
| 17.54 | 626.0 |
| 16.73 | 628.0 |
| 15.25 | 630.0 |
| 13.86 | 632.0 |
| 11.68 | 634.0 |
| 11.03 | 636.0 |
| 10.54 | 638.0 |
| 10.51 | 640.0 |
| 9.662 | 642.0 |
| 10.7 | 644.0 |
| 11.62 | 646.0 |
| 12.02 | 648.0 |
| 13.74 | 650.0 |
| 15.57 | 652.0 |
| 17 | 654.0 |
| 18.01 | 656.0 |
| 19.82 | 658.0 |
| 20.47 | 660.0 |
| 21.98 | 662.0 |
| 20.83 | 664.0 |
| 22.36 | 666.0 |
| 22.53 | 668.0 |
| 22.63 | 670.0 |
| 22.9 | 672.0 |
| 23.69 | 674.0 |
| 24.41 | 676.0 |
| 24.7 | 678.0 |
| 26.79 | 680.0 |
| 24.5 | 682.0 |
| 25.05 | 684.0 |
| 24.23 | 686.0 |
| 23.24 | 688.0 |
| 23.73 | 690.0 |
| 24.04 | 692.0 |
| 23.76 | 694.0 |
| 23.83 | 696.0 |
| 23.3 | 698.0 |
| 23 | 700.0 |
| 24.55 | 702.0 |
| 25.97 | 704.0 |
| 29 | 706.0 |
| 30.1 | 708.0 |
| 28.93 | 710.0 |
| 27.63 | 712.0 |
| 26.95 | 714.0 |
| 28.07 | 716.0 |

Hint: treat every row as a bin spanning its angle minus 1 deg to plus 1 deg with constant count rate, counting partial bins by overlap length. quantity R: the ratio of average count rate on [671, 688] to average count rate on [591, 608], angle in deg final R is 1.4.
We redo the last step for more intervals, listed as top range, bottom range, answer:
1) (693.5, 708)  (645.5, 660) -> 1.59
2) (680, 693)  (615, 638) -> 1.47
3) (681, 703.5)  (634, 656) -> 1.92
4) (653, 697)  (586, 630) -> 1.25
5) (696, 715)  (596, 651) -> 1.66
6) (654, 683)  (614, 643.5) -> 1.44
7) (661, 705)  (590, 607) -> 1.35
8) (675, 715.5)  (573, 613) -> 1.49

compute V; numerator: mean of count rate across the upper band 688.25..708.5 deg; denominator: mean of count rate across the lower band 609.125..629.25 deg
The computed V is 1.30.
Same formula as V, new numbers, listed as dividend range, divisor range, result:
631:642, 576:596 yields 0.70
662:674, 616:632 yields 1.23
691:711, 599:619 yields 1.34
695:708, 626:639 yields 1.87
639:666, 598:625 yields 0.83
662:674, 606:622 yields 1.14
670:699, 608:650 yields 1.56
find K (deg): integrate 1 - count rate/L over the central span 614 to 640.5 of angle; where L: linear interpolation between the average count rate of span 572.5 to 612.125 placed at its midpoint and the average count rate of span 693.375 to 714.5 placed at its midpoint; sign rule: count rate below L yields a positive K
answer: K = 4.8 deg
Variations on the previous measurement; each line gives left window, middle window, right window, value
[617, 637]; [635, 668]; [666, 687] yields 8.0 deg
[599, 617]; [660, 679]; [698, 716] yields 0.9 deg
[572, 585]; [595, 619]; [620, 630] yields -2.0 deg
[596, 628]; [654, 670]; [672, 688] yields 1.6 deg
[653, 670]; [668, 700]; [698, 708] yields -0.9 deg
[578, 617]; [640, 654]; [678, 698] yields 5.8 deg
